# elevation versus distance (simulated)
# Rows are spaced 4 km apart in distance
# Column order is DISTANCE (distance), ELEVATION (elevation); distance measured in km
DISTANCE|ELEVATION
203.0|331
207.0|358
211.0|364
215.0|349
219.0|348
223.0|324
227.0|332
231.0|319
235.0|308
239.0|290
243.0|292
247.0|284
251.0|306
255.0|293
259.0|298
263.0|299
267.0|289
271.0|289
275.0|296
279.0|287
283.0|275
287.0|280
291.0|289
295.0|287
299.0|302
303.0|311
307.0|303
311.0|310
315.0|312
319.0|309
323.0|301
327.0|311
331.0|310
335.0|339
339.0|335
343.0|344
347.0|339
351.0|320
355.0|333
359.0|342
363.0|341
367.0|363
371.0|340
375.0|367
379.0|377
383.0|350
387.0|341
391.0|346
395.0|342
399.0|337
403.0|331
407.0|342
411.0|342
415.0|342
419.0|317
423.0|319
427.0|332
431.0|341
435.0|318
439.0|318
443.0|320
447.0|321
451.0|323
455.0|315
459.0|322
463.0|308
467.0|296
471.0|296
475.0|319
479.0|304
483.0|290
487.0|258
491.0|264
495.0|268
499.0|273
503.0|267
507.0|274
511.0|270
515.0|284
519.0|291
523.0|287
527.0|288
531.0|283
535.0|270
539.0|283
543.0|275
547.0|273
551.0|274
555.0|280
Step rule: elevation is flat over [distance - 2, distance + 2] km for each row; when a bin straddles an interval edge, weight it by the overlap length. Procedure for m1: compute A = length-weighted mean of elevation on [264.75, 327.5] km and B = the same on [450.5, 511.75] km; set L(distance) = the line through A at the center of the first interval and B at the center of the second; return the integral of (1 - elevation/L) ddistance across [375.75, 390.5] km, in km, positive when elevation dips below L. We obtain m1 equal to -3.1 km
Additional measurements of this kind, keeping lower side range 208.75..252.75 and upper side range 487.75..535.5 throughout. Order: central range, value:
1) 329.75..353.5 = -2.29 km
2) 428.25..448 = -2.49 km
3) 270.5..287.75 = 1.49 km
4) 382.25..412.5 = -4.83 km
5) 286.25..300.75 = 0.94 km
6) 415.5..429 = -1.61 km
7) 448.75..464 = -1.75 km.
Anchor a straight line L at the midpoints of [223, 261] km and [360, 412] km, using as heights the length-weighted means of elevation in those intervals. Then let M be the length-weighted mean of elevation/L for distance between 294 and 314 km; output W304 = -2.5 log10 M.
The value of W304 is 0.06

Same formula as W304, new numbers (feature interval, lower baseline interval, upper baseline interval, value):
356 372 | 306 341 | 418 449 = -0.09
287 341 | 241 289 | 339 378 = 0.04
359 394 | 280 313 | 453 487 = -0.18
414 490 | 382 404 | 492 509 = -0.04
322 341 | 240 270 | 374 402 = 0.02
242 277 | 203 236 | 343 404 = 0.16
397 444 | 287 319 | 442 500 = -0.11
